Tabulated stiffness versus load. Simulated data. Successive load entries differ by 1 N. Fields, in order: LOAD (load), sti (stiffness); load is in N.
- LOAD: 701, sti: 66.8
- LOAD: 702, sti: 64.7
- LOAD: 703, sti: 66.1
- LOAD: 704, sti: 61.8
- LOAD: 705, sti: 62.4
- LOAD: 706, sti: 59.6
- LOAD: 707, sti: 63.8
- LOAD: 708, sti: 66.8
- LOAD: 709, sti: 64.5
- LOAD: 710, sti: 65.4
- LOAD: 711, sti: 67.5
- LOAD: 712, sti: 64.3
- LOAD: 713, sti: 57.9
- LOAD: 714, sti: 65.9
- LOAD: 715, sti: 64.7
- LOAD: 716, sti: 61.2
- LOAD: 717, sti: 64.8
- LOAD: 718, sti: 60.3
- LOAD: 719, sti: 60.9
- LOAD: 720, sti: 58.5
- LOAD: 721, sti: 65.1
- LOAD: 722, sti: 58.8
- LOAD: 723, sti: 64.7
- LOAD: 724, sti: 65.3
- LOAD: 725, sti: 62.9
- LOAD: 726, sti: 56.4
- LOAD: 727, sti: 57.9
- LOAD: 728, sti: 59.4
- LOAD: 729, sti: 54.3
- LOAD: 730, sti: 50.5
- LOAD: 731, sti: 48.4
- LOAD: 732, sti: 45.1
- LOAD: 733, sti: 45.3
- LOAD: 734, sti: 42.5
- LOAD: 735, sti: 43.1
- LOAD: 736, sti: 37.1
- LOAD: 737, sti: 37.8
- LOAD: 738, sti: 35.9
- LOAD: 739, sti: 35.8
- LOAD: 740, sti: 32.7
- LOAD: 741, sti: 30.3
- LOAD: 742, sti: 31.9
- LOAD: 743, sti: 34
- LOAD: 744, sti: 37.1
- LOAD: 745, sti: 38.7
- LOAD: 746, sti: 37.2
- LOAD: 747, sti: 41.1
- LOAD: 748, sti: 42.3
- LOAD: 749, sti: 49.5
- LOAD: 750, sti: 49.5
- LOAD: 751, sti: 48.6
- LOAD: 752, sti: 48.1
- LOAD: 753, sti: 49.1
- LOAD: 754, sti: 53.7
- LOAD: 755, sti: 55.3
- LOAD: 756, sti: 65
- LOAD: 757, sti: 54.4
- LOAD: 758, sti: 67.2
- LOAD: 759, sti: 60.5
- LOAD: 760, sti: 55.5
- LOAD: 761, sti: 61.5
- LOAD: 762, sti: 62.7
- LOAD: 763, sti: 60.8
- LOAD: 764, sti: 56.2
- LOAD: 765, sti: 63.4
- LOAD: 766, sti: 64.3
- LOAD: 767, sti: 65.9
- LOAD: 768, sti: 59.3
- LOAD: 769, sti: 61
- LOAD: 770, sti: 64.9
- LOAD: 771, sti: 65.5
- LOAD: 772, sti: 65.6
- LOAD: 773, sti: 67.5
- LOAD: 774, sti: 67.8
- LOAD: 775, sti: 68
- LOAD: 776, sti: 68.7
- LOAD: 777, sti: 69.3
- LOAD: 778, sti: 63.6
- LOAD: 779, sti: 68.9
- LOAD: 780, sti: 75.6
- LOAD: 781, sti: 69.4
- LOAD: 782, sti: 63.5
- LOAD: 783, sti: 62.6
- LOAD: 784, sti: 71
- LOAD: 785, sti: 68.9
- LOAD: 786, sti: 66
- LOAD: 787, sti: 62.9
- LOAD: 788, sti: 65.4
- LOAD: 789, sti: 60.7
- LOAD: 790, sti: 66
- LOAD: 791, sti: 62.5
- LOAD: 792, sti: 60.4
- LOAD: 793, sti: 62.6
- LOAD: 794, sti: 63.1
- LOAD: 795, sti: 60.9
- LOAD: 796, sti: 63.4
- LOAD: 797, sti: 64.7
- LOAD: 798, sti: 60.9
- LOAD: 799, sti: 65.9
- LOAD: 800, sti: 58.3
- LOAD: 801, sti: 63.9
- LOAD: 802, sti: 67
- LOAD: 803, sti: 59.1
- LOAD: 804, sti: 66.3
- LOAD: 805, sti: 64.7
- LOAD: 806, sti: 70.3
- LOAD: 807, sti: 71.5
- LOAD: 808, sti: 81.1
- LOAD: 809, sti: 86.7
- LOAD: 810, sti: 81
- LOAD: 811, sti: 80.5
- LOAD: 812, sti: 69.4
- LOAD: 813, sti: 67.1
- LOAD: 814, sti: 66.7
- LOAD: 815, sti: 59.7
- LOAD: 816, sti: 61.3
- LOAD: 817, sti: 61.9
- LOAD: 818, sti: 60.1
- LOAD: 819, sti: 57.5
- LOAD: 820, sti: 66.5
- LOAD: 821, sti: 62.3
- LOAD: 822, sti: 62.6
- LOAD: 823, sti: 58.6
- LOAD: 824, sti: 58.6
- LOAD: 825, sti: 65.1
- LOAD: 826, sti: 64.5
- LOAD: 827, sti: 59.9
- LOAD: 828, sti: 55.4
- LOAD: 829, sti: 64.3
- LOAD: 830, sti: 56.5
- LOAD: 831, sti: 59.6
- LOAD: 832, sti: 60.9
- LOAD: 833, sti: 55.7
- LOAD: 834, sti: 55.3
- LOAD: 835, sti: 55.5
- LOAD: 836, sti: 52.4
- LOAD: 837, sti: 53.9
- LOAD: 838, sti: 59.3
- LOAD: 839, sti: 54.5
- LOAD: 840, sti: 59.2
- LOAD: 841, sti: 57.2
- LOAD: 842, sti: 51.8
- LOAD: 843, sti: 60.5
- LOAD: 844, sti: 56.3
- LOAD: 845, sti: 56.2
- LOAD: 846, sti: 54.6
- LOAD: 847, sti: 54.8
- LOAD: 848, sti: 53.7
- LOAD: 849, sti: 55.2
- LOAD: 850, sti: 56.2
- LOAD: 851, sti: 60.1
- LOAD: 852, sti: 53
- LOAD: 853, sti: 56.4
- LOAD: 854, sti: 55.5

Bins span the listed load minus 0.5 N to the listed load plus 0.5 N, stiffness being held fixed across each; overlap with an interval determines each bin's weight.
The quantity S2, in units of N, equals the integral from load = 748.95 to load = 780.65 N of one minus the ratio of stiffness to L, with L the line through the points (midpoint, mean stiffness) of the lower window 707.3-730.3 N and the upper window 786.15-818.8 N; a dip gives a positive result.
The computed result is 1.4 N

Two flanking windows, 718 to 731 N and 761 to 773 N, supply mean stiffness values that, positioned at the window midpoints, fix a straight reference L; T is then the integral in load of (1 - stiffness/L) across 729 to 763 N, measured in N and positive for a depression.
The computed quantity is 8.07 N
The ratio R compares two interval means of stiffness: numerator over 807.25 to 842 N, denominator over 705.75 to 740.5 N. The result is 1.13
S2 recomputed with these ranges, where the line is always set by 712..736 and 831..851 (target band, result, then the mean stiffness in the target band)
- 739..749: 3.51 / 36.8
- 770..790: -3.64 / 66.8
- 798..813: -3.62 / 70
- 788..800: -1.34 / 62.7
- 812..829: -1.74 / 62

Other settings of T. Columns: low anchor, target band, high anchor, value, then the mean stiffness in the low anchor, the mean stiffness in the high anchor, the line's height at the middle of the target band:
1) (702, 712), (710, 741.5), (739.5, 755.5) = 0.6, 64.2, 42.4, 54.1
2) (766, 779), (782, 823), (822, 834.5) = -2.2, 65.7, 59.7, 62.4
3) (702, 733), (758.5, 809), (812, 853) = -4.6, 60.7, 58.7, 59.5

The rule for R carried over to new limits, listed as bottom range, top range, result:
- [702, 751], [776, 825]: 1.25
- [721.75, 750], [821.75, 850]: 1.26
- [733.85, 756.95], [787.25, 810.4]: 1.55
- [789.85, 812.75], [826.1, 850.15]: 0.84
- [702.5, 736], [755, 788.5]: 1.09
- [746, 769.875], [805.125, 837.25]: 1.14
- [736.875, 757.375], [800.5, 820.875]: 1.57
